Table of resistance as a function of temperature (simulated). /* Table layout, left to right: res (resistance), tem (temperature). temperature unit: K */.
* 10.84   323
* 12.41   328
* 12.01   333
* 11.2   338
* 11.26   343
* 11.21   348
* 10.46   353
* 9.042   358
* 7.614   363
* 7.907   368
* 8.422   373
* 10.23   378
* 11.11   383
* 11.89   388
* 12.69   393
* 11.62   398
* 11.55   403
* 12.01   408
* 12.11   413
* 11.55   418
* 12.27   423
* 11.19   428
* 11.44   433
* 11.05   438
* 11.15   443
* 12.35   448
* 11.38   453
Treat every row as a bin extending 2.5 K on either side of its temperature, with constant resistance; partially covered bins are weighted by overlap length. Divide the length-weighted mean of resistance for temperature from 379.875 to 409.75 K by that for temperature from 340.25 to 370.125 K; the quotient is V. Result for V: 1.22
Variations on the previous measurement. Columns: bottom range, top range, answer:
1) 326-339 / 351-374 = 0.73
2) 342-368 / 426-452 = 1.19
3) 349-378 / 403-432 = 1.32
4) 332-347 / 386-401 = 1.06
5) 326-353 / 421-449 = 1.00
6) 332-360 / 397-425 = 1.09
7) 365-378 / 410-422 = 1.39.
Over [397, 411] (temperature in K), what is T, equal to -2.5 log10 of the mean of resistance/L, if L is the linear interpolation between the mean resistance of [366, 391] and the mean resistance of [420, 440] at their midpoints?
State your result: -0.097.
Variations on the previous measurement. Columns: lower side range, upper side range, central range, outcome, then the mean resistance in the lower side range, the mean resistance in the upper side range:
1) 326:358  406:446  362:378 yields 0.33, 11.2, 11.6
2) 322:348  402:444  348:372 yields 0.27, 11.6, 11.6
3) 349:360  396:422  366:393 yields 0.07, 9.98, 11.8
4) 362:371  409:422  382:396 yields -0.23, 7.82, 11.9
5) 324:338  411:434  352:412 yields 0.13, 11.9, 11.7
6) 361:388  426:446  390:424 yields -0.16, 9.35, 11.2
